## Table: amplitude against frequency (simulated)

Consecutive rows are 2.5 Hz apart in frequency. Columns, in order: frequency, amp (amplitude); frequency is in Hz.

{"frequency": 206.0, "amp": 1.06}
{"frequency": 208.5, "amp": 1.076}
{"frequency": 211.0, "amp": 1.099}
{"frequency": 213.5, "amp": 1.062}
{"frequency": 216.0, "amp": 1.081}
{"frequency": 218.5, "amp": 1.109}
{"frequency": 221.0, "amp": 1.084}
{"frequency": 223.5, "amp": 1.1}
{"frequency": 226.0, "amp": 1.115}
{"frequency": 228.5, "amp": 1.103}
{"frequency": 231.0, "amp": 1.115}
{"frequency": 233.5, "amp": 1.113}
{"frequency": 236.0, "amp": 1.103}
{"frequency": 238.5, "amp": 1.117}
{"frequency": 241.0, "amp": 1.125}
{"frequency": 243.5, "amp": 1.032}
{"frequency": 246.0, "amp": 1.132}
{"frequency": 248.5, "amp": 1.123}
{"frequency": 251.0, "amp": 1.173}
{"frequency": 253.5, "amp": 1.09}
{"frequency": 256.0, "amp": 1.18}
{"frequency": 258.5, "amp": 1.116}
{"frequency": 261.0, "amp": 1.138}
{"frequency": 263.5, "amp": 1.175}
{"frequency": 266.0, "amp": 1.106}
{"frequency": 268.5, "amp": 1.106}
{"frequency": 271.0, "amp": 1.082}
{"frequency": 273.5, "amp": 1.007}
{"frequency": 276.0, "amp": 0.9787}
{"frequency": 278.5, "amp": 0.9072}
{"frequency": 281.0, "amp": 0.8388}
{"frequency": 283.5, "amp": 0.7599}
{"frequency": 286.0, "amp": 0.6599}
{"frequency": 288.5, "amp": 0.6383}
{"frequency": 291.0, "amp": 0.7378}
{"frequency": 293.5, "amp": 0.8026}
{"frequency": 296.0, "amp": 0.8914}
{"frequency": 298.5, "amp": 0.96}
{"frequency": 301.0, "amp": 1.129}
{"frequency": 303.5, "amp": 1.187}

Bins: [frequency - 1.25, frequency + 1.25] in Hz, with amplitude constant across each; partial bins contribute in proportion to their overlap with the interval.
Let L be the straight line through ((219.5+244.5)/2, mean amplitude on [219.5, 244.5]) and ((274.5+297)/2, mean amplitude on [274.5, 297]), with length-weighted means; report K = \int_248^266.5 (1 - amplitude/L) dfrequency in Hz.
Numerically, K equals -3.5 Hz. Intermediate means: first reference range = 1.1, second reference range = 0.803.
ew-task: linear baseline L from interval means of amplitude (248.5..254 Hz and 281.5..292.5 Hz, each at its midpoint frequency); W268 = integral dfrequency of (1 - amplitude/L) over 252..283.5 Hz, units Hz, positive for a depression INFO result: -3.8 Hz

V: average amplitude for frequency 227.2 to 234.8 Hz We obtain 1.11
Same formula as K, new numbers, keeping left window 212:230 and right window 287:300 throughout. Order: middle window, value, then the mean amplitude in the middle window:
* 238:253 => -1.78 Hz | 1.12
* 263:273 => -2.14 Hz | 1.1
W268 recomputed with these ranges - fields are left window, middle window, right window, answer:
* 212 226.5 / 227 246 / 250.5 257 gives 0.23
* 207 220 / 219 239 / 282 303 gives -1.36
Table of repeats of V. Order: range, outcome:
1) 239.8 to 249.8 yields 1.1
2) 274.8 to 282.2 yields 0.908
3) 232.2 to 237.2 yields 1.11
